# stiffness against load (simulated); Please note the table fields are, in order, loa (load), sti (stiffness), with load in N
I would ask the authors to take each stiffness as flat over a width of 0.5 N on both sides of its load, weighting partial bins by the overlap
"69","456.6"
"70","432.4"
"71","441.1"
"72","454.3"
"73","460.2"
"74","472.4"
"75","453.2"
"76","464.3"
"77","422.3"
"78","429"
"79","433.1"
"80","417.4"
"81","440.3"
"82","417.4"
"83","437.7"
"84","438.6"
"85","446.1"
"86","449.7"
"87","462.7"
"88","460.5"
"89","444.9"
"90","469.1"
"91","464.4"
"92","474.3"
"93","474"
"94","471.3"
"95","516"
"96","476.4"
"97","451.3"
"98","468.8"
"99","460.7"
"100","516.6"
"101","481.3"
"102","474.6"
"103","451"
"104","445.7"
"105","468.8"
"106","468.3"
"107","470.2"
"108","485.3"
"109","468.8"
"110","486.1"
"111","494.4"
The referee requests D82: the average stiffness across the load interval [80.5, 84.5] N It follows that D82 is 434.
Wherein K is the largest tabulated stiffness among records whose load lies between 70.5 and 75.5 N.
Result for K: 472.4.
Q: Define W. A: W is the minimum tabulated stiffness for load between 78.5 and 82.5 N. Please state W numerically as 417.4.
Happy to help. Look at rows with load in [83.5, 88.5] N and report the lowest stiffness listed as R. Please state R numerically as 438.6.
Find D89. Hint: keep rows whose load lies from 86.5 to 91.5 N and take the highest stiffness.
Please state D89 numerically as 469.1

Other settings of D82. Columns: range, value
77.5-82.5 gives 427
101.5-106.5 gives 462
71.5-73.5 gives 457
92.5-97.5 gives 478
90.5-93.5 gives 471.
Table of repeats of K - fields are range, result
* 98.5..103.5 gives 516.6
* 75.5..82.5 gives 464.3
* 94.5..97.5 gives 516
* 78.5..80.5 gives 433.1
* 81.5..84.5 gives 438.6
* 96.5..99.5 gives 468.8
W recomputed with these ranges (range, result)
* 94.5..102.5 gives 451.3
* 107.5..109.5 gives 468.8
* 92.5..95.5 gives 471.3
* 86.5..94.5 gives 444.9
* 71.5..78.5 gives 422.3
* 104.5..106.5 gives 468.3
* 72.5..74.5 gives 460.2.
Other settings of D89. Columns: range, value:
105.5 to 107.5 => 470.2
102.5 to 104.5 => 451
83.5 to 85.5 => 446.1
